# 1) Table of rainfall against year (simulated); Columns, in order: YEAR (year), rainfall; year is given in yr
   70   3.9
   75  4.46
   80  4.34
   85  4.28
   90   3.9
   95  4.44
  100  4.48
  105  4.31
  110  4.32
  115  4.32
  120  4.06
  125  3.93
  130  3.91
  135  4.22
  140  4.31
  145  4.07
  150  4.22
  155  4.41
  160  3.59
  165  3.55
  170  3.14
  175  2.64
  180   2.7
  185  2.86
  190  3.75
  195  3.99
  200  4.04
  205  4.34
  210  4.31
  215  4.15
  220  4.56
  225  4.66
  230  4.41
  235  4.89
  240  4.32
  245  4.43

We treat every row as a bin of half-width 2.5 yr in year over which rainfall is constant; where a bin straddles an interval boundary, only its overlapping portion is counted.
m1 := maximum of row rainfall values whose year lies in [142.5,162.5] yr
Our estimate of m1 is 4.41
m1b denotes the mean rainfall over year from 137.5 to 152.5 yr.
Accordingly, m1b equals 4.2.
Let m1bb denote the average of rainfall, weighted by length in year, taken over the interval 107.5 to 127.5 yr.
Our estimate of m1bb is 4.16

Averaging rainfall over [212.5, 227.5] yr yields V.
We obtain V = 4.46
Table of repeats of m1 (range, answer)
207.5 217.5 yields 4.31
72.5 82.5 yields 4.46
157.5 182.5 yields 3.59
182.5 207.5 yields 4.34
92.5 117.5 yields 4.48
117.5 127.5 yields 4.06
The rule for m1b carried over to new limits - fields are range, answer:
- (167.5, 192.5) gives 3.02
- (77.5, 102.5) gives 4.29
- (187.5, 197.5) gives 3.87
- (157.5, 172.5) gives 3.43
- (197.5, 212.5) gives 4.23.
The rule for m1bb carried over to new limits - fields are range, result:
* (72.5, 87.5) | 4.36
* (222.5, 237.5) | 4.65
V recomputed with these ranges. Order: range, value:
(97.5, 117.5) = 4.36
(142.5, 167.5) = 3.97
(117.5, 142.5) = 4.09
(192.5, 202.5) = 4.02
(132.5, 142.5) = 4.26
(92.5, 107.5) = 4.41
